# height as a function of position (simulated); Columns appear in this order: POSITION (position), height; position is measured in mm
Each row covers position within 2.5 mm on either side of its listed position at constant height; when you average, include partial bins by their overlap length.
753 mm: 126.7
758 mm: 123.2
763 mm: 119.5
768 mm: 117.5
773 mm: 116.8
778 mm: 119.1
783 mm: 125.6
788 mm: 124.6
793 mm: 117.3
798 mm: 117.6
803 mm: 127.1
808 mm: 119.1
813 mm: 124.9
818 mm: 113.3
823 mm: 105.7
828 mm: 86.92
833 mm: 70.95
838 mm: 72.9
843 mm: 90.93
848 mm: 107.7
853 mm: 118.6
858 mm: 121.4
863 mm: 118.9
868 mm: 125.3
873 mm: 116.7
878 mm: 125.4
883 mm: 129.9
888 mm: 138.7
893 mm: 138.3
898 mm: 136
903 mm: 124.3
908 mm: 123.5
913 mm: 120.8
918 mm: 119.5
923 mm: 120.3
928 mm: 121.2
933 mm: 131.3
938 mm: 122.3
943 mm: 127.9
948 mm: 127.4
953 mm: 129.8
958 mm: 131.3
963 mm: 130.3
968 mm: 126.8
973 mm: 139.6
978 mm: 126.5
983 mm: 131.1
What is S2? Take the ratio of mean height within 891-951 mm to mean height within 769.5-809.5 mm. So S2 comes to 1.04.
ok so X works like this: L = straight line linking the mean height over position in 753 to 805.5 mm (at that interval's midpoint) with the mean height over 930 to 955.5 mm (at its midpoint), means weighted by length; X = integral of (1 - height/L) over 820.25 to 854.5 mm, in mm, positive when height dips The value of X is 8.5 mm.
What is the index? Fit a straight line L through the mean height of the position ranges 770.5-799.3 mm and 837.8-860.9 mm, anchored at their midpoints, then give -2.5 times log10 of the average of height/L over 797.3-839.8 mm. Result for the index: 0.088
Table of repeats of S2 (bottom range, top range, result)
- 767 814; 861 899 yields 1.06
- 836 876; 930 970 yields 1.17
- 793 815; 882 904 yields 1.10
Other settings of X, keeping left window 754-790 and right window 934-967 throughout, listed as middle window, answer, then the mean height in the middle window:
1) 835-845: 3.47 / 80.9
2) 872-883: 0.15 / 124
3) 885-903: -1.37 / 136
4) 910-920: 0.51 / 120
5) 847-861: 0.84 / 117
